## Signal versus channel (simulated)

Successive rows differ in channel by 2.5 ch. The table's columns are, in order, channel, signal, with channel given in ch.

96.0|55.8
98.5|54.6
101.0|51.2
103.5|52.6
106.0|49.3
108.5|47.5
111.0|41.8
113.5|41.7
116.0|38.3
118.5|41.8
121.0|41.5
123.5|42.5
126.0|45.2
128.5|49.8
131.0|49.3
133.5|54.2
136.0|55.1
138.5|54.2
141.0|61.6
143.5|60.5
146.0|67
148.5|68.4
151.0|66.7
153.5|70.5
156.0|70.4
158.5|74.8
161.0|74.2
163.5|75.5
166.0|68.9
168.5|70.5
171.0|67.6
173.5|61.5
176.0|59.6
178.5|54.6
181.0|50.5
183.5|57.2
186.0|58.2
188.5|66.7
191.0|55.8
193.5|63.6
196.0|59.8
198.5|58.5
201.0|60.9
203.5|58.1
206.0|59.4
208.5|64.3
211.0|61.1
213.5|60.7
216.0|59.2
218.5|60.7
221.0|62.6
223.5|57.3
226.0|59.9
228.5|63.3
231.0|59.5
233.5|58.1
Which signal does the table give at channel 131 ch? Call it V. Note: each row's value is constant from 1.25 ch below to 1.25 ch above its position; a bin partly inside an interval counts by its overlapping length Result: 49.3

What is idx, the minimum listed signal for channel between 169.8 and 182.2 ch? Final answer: 50.5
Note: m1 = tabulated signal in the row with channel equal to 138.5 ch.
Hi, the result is 54.2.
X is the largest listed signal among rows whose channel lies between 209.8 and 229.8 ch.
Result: 63.3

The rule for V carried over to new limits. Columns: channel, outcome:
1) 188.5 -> 66.7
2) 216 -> 59.2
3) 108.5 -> 47.5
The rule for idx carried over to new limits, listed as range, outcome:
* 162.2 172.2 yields 67.6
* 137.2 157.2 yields 54.2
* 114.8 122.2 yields 38.3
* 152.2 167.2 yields 68.9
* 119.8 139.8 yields 41.5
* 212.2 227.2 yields 57.3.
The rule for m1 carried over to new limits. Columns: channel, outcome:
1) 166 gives 68.9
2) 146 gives 67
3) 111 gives 41.8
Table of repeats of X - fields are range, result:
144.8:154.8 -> 70.5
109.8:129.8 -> 49.8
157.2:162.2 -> 74.8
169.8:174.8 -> 67.6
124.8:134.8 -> 54.2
